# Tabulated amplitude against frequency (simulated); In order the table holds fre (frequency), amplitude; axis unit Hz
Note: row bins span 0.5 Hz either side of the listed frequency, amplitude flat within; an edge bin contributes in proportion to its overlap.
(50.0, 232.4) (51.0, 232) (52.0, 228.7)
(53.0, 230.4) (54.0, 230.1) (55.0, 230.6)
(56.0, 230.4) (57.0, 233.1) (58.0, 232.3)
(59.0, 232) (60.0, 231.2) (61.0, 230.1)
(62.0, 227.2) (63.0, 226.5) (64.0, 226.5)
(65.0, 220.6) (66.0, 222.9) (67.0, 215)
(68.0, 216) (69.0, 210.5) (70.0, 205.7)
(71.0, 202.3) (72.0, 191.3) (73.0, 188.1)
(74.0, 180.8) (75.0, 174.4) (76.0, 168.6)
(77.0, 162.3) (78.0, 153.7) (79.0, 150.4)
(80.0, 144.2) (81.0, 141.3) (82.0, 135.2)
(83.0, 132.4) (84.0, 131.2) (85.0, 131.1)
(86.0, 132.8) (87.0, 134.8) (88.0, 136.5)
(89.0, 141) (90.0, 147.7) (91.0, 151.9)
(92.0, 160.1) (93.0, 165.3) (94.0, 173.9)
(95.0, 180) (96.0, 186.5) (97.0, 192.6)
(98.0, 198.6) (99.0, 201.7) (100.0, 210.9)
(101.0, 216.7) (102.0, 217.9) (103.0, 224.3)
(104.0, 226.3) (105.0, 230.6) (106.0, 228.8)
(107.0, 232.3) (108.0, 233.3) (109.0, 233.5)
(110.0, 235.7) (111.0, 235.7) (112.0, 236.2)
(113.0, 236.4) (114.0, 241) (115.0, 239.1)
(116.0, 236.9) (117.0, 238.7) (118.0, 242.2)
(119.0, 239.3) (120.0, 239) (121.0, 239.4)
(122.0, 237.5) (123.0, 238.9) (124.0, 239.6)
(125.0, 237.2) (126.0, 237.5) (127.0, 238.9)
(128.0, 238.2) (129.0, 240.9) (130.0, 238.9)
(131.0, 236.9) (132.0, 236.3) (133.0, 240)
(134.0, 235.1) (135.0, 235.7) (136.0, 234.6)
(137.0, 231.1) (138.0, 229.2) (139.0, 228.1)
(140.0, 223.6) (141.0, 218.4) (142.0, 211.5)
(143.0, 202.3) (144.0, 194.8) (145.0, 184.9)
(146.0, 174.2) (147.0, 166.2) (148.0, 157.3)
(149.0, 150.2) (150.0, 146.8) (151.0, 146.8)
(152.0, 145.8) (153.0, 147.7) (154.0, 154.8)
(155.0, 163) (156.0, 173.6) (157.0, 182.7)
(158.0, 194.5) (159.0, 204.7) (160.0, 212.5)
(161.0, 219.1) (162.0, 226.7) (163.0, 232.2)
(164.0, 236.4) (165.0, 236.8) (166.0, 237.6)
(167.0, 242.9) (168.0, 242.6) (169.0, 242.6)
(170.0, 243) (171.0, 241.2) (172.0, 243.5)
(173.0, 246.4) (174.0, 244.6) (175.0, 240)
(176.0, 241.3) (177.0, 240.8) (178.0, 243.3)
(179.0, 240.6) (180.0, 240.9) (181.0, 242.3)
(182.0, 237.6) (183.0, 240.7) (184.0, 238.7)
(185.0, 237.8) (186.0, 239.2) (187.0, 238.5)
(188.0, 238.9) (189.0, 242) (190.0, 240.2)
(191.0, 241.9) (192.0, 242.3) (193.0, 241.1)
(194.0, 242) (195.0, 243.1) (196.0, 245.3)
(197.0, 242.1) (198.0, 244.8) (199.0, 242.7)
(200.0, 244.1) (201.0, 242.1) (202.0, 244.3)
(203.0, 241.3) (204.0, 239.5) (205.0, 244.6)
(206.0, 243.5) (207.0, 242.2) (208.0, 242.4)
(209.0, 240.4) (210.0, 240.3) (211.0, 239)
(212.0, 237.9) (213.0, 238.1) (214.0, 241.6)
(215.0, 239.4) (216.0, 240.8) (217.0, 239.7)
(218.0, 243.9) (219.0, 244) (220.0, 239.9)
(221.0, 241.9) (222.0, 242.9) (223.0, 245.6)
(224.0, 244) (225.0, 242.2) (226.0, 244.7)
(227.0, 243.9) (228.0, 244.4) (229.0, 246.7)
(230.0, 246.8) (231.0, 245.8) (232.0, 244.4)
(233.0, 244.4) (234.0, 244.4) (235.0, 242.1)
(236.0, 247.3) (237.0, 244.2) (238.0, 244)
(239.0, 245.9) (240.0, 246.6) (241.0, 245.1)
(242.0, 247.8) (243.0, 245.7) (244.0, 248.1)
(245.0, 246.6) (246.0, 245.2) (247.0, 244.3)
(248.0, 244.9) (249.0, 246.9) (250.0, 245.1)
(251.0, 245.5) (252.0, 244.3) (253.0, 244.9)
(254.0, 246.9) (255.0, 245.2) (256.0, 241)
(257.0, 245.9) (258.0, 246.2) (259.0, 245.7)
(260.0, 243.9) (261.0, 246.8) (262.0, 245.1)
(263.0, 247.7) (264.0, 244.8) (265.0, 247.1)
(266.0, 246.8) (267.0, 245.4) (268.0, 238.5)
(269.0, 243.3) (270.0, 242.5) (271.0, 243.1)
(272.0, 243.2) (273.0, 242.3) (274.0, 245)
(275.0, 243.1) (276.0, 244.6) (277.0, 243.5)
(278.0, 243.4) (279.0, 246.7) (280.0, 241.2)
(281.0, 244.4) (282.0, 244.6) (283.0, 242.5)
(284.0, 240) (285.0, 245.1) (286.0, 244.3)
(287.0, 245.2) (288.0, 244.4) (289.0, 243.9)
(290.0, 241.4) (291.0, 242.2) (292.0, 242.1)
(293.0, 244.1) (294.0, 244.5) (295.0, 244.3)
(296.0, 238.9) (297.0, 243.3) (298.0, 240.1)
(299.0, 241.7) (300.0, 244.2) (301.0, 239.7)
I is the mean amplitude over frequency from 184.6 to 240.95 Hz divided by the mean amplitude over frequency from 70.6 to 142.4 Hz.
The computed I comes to 1.2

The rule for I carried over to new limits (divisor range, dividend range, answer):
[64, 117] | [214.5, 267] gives 1.28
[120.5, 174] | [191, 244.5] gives 1.14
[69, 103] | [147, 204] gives 1.32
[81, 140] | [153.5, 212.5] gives 1.11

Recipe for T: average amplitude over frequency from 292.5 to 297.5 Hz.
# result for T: 243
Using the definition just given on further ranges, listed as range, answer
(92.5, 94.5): 170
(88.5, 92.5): 150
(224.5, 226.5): 243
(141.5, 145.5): 198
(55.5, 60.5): 232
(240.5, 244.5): 247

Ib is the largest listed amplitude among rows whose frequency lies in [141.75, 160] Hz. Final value 212.5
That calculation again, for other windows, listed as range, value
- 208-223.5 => 245.6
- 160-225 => 246.4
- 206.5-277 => 248.1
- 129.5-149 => 240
